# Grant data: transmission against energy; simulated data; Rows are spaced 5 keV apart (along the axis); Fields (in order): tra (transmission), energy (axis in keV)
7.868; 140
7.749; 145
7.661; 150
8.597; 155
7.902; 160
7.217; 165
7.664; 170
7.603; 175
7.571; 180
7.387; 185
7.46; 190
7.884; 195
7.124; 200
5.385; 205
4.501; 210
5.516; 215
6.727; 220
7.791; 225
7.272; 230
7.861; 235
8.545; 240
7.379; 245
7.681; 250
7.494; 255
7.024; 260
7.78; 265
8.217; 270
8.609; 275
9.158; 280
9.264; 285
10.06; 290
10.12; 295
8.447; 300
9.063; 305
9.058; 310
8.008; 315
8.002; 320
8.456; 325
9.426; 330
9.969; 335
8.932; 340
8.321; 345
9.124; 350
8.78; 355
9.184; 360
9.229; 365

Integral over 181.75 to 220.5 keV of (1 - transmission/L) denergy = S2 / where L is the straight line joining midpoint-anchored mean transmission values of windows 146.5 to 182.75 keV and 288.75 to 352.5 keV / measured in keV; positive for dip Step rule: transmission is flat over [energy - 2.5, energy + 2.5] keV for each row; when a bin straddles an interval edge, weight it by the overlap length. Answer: 7.3 keV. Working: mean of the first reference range 7.74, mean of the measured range 6.51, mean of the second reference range 8.98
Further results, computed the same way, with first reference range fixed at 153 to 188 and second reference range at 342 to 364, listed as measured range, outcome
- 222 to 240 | 0.8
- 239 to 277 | 2.1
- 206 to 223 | 5.0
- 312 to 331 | 0.6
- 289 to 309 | -1.9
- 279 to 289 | -1.1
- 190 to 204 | 1.1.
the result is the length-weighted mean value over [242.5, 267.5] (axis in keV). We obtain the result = 7.47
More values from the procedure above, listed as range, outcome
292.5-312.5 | 9.17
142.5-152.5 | 7.71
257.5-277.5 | 7.91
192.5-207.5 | 6.8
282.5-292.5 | 9.66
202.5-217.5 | 5.13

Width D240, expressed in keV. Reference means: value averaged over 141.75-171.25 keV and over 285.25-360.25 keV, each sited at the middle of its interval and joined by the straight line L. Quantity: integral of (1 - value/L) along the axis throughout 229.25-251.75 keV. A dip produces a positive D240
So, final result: 1.7 keV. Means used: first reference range 7.81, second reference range 9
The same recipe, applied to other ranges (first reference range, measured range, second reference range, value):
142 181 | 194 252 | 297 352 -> 8.65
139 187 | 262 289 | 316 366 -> -0.58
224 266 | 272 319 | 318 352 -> -3.98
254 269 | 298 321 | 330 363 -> -0.44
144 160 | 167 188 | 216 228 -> 0.31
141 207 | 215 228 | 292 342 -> 1.73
